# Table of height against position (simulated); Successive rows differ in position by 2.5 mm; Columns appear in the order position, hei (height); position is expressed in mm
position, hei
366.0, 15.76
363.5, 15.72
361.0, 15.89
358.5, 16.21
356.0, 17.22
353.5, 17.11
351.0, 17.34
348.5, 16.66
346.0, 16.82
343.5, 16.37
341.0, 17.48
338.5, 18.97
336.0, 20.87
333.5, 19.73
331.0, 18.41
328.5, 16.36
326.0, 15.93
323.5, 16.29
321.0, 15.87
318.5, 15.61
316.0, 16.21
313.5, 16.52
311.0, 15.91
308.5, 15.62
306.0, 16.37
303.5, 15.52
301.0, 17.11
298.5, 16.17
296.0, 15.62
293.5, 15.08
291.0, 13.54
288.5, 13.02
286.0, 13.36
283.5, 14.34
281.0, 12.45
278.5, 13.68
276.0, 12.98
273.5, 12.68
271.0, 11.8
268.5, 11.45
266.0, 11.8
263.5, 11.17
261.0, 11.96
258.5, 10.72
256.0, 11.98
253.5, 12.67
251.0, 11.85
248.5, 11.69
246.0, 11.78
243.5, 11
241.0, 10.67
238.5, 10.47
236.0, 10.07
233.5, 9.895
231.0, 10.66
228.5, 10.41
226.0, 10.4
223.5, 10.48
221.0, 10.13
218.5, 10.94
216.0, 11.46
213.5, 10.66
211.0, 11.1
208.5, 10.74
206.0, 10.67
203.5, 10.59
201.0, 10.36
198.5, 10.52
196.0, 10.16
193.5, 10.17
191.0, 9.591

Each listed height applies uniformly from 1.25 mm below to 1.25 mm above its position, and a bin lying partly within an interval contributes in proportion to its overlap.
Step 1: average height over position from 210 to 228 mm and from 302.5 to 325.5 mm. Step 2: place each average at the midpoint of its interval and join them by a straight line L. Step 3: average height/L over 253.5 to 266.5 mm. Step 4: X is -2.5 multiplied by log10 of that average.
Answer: 0.121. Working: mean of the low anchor 10.7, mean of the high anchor 16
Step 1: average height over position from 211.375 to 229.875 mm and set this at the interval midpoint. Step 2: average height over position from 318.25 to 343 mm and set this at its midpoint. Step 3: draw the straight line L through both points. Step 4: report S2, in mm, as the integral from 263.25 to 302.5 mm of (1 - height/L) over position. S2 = 2.8 mm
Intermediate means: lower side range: 10.7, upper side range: 17.6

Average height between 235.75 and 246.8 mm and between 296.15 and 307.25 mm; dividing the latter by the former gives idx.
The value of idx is 1.5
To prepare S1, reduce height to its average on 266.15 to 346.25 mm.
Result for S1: 15.5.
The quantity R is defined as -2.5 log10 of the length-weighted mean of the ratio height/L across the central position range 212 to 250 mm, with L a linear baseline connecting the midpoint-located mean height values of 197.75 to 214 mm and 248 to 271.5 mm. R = 0.04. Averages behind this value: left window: 10.7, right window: 11.7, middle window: 10.7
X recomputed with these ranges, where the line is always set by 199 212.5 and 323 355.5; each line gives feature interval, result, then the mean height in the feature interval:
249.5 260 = 0.12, 11.8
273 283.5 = 0.10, 13.1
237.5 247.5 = 0.15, 11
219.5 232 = 0.13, 10.4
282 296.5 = 0.07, 14.1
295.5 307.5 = -0.04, 16.2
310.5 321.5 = 0.02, 16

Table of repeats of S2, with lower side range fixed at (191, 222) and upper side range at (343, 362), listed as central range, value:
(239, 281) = 3.2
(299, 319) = -1.7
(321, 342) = -2.7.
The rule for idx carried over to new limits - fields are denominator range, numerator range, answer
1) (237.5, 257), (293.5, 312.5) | 1.39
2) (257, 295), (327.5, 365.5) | 1.37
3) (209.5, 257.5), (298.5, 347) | 1.54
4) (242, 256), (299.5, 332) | 1.38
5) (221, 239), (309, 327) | 1.55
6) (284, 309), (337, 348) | 1.15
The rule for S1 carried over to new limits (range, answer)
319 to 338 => 17.6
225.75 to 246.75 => 10.6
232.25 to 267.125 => 11.3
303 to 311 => 15.9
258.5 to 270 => 11.5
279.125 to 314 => 15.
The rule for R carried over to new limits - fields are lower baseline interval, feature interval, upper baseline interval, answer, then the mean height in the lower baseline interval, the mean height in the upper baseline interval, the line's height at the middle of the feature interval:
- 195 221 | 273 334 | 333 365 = -0.01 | 10.7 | 17.3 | 15.2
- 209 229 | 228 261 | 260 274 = 0.02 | 10.7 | 11.8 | 11.3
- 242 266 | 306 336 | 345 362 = -0.11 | 11.6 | 16.8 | 15.1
